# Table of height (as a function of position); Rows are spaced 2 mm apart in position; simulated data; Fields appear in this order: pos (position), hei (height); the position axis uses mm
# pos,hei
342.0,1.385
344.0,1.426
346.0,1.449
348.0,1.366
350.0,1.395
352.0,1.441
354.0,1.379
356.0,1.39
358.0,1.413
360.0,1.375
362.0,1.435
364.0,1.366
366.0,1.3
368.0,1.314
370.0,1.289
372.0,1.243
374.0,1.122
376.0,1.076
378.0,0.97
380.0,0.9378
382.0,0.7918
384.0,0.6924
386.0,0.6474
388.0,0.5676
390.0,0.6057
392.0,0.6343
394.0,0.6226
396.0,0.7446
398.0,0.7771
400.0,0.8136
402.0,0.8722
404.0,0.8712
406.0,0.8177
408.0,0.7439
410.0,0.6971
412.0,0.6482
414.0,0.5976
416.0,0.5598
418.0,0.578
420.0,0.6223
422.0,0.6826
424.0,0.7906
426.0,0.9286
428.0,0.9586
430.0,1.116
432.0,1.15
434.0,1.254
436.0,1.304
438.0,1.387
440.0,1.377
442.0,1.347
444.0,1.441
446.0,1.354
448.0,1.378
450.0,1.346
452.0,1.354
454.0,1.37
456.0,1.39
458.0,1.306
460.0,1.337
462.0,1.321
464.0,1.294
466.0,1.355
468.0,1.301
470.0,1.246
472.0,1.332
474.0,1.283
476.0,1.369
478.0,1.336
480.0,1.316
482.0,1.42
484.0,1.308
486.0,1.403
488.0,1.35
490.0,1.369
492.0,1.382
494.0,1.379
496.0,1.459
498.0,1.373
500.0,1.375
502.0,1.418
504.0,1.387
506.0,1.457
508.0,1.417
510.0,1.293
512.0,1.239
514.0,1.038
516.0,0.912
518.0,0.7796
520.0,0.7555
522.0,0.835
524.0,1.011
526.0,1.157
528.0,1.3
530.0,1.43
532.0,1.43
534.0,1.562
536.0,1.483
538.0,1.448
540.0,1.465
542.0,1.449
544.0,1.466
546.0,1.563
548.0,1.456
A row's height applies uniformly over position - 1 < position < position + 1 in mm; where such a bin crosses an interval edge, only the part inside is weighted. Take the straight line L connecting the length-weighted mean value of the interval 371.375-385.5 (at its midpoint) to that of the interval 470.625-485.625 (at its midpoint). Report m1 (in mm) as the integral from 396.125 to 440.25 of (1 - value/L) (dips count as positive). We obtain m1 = 9.4 mm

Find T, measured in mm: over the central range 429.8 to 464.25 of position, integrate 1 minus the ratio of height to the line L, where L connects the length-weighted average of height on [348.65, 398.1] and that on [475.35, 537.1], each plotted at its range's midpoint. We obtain -4.13 mm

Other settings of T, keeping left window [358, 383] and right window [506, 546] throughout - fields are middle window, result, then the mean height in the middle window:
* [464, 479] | -1.1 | 1.32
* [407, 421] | 6.6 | 0.635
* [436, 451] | -1.9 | 1.37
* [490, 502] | -1.5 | 1.39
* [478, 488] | -1.0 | 1.36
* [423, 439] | 1.4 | 1.11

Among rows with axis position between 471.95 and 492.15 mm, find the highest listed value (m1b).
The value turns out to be 1.42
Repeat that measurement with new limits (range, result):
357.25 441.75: 1.435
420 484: 1.441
